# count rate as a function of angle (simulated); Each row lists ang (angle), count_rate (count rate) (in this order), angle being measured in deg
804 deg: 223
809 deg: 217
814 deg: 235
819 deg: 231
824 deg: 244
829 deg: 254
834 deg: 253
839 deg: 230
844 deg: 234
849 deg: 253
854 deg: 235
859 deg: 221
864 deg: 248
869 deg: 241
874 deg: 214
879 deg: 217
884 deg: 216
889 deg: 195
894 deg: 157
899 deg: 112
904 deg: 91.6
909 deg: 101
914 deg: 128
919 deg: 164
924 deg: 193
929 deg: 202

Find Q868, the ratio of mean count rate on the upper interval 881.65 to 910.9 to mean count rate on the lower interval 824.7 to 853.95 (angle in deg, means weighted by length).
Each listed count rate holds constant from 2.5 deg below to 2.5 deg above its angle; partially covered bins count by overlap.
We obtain 0.6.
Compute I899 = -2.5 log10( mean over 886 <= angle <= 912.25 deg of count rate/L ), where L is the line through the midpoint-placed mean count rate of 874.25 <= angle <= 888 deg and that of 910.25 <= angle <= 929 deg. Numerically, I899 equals 0.40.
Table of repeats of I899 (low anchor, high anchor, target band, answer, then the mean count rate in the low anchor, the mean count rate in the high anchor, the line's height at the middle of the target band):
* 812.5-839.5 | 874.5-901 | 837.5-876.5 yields -0.11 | 242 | 183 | 213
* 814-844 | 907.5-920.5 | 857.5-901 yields -0.15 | 241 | 131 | 176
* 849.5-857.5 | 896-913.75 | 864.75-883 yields -0.21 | 238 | 106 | 186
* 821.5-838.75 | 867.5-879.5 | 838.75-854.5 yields 0.00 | 248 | 224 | 239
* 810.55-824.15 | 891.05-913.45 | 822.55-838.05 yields -0.15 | 234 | 118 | 216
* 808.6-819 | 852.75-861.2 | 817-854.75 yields -0.07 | 229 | 227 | 228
